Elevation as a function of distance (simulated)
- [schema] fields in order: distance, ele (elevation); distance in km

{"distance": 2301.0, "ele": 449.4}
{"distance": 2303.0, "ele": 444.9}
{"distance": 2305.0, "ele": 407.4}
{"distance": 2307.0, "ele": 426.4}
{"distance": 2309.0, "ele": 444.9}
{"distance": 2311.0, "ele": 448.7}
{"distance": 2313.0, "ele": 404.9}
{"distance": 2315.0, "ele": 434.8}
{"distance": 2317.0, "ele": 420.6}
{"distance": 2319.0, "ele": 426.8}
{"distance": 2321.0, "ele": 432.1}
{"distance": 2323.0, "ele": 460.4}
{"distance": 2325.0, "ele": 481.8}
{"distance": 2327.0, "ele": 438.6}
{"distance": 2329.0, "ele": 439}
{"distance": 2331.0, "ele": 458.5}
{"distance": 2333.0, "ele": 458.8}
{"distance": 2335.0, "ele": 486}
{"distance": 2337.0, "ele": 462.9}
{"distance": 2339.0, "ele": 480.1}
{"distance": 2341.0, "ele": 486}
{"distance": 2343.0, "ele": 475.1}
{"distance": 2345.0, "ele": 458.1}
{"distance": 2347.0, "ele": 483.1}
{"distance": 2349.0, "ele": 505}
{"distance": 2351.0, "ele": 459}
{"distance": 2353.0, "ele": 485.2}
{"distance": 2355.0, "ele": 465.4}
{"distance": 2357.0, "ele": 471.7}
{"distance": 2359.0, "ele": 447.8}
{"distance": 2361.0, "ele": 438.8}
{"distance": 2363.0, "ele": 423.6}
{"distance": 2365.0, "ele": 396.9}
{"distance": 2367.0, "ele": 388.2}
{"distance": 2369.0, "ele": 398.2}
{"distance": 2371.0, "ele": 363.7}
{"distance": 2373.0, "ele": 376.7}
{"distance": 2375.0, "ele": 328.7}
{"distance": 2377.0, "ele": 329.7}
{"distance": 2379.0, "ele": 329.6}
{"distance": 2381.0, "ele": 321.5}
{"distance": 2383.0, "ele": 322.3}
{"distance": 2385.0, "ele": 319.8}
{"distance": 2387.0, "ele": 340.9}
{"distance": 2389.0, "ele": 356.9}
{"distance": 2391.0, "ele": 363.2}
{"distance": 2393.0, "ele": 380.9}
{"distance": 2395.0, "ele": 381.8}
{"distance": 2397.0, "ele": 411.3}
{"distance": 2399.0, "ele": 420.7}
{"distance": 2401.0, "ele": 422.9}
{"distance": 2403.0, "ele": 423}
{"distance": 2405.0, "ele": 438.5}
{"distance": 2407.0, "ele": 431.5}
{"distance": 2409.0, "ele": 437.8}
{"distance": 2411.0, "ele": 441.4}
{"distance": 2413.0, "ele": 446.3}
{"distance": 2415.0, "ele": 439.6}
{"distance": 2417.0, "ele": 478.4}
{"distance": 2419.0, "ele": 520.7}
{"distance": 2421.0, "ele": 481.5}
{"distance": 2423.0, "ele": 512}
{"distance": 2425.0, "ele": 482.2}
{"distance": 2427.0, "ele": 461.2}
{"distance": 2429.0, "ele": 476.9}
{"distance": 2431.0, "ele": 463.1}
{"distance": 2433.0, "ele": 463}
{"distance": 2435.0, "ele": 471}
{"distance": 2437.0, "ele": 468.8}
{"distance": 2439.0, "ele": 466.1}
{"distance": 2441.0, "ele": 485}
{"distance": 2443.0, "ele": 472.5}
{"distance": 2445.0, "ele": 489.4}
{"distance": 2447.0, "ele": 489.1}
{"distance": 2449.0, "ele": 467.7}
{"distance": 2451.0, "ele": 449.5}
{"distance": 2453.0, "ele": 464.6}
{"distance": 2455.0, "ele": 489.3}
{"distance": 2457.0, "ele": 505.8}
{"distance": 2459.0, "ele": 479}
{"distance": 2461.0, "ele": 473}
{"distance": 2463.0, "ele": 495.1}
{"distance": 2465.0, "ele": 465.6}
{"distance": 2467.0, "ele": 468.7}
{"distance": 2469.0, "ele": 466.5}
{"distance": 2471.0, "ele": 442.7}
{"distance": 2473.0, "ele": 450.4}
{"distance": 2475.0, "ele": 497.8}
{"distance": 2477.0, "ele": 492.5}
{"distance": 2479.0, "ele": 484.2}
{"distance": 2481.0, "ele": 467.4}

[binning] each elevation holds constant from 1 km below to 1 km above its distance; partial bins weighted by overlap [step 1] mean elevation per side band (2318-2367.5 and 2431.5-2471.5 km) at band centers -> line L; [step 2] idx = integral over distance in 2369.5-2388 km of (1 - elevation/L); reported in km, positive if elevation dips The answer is 5.0 km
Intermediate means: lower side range 457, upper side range 474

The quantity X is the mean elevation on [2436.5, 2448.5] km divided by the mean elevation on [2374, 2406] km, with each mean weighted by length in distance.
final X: 1.30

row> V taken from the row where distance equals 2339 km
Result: 480.1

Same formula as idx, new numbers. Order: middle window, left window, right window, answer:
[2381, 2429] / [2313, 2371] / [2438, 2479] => 4.4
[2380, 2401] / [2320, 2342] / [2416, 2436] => 4.8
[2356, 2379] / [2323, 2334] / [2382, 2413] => 1.5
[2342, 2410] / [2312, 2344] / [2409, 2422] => 8.0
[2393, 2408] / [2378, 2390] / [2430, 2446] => -1.6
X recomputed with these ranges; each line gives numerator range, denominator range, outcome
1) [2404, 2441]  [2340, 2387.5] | 1.14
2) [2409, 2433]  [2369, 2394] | 1.36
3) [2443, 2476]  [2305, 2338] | 1.07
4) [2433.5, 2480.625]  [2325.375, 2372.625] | 1.06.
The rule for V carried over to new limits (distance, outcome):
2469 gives 466.5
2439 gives 466.1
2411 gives 441.4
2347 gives 483.1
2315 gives 434.8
